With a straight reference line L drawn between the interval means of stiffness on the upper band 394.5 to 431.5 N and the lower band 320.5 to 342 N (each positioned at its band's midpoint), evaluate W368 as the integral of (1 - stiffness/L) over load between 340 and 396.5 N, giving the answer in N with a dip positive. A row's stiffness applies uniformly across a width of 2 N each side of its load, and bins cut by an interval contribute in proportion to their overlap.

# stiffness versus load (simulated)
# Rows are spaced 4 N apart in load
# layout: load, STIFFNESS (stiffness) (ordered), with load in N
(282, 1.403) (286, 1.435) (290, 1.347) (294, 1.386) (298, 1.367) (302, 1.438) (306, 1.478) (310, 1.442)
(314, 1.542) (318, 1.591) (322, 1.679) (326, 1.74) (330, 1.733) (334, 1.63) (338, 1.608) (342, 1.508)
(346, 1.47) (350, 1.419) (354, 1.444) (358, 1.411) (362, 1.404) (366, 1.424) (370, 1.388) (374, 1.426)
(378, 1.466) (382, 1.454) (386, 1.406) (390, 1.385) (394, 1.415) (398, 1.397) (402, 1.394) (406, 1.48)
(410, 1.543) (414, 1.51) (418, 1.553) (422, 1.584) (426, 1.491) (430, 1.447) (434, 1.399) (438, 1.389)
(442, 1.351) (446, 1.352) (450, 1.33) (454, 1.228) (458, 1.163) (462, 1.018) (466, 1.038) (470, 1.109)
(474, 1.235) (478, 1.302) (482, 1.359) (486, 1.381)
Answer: 5.4 N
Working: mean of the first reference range 1.66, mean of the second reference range 1.49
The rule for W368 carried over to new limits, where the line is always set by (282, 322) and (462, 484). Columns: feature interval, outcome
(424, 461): -3.03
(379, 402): -1.62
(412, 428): -3.28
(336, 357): -1.49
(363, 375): -0.52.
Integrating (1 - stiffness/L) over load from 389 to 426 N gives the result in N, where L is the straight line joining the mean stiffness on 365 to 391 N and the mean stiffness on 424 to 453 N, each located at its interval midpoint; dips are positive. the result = -1.9 N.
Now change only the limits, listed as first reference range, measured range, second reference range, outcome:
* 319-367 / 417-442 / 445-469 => -3.9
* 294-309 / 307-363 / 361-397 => -4.9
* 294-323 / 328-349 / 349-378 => -1.9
